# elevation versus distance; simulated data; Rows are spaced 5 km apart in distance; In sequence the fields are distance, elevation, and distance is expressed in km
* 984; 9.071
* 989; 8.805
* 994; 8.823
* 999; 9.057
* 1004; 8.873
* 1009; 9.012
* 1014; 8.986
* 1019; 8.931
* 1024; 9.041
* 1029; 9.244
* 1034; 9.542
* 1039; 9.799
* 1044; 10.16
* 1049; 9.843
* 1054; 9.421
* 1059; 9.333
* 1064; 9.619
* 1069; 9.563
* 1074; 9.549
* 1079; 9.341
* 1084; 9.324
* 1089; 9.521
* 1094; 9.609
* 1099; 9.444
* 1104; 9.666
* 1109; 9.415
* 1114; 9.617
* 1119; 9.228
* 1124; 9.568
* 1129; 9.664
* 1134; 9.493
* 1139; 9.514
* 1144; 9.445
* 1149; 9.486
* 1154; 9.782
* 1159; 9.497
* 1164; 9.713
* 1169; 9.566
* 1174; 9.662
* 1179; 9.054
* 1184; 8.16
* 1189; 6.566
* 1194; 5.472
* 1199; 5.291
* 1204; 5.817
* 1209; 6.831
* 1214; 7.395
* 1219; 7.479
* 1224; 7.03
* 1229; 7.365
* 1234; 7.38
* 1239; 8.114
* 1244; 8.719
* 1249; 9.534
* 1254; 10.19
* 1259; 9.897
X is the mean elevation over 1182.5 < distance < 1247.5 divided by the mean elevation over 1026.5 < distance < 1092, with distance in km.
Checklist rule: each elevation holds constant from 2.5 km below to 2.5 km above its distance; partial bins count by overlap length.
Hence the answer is 0.74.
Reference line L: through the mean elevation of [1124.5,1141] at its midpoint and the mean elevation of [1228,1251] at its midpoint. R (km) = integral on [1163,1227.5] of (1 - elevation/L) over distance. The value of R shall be 9.7 km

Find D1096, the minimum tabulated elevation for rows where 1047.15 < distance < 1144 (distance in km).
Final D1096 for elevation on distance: 9.228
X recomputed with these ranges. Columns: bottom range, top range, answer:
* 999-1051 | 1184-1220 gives 0.70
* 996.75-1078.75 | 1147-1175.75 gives 1.03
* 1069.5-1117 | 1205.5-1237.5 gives 0.76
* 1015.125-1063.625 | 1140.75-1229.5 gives 0.85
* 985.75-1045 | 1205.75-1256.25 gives 0.87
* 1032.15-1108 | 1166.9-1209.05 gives 0.77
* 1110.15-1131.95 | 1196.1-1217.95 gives 0.67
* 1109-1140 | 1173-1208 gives 0.74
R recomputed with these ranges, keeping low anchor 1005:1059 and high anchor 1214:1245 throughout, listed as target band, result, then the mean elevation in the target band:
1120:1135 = -1.8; 9.55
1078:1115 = -2.9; 9.49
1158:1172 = -2.4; 9.6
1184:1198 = 2.9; 6.32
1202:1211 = 1.7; 6.32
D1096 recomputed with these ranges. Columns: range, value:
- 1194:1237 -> 5.291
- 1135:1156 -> 9.445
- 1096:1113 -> 9.415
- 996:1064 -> 8.873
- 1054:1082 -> 9.333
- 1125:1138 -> 9.493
